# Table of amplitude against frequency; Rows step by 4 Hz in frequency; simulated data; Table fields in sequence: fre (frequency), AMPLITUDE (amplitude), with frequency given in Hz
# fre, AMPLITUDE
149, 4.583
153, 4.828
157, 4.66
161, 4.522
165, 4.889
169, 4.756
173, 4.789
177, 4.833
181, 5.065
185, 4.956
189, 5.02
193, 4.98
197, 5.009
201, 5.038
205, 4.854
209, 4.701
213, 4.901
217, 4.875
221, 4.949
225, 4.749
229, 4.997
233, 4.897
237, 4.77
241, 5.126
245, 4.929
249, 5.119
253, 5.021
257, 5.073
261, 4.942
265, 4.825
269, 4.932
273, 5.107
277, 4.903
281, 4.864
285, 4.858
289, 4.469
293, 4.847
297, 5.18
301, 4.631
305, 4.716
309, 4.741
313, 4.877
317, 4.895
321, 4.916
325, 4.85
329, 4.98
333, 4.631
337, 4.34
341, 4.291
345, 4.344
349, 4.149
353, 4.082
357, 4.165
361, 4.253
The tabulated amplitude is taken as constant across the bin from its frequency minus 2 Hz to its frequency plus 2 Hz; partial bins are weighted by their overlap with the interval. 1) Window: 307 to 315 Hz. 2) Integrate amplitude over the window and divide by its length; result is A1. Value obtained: 4.81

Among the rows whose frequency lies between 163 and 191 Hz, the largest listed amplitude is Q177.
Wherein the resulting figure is 5.065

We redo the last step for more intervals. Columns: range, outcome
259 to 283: 5.107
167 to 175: 4.789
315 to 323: 4.916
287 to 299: 5.18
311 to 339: 4.98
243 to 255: 5.119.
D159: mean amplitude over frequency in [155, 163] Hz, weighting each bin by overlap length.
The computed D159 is 4.59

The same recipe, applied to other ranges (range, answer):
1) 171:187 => 4.91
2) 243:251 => 5.02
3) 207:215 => 4.8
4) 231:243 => 4.93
